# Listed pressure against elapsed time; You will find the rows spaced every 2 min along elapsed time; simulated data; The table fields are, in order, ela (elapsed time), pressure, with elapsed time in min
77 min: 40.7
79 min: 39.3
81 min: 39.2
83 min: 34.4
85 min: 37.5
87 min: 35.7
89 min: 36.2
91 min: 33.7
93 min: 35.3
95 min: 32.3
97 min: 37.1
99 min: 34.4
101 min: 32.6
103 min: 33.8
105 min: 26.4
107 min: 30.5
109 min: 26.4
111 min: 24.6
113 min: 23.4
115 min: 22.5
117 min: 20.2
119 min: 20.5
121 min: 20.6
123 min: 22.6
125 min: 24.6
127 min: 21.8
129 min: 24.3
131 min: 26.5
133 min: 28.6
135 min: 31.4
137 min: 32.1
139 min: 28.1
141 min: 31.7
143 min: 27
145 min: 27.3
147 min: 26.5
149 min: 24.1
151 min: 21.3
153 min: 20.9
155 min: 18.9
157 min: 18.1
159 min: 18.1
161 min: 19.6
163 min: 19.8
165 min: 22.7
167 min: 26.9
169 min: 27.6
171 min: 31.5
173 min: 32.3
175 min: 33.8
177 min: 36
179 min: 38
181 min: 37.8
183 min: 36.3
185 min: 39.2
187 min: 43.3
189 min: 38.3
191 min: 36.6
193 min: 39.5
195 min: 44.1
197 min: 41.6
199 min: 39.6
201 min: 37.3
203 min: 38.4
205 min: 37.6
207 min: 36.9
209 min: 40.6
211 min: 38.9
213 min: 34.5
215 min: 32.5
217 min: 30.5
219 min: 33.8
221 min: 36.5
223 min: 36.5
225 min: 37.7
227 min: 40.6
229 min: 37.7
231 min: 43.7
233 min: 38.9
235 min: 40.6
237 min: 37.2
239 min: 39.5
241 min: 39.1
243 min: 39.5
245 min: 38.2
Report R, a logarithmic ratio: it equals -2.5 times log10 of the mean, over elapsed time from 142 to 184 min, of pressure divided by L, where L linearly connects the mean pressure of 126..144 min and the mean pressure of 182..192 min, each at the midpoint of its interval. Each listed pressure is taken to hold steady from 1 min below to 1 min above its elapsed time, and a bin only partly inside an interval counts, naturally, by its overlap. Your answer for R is 0.25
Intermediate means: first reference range 27.9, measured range 26.9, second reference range 38.7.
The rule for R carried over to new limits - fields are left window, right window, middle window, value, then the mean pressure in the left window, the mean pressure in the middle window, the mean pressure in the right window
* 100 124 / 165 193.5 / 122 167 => 0.21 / 25.3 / 24.4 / 35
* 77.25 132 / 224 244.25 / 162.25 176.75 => 0.22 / 29.6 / 28.4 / 39.4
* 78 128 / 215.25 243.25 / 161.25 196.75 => 0.02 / 29.8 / 34.2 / 37.8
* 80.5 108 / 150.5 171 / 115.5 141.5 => 0.09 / 34.1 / 25.4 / 21.9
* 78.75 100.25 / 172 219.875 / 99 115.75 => 0.27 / 35.8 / 28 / 37.4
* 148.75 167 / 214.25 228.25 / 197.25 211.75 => -0.22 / 20.6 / 38.6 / 35.5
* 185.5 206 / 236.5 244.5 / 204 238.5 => 0.05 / 39.6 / 37.4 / 38.9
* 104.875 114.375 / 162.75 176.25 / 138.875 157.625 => 0.13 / 26.1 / 24.3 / 28.4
